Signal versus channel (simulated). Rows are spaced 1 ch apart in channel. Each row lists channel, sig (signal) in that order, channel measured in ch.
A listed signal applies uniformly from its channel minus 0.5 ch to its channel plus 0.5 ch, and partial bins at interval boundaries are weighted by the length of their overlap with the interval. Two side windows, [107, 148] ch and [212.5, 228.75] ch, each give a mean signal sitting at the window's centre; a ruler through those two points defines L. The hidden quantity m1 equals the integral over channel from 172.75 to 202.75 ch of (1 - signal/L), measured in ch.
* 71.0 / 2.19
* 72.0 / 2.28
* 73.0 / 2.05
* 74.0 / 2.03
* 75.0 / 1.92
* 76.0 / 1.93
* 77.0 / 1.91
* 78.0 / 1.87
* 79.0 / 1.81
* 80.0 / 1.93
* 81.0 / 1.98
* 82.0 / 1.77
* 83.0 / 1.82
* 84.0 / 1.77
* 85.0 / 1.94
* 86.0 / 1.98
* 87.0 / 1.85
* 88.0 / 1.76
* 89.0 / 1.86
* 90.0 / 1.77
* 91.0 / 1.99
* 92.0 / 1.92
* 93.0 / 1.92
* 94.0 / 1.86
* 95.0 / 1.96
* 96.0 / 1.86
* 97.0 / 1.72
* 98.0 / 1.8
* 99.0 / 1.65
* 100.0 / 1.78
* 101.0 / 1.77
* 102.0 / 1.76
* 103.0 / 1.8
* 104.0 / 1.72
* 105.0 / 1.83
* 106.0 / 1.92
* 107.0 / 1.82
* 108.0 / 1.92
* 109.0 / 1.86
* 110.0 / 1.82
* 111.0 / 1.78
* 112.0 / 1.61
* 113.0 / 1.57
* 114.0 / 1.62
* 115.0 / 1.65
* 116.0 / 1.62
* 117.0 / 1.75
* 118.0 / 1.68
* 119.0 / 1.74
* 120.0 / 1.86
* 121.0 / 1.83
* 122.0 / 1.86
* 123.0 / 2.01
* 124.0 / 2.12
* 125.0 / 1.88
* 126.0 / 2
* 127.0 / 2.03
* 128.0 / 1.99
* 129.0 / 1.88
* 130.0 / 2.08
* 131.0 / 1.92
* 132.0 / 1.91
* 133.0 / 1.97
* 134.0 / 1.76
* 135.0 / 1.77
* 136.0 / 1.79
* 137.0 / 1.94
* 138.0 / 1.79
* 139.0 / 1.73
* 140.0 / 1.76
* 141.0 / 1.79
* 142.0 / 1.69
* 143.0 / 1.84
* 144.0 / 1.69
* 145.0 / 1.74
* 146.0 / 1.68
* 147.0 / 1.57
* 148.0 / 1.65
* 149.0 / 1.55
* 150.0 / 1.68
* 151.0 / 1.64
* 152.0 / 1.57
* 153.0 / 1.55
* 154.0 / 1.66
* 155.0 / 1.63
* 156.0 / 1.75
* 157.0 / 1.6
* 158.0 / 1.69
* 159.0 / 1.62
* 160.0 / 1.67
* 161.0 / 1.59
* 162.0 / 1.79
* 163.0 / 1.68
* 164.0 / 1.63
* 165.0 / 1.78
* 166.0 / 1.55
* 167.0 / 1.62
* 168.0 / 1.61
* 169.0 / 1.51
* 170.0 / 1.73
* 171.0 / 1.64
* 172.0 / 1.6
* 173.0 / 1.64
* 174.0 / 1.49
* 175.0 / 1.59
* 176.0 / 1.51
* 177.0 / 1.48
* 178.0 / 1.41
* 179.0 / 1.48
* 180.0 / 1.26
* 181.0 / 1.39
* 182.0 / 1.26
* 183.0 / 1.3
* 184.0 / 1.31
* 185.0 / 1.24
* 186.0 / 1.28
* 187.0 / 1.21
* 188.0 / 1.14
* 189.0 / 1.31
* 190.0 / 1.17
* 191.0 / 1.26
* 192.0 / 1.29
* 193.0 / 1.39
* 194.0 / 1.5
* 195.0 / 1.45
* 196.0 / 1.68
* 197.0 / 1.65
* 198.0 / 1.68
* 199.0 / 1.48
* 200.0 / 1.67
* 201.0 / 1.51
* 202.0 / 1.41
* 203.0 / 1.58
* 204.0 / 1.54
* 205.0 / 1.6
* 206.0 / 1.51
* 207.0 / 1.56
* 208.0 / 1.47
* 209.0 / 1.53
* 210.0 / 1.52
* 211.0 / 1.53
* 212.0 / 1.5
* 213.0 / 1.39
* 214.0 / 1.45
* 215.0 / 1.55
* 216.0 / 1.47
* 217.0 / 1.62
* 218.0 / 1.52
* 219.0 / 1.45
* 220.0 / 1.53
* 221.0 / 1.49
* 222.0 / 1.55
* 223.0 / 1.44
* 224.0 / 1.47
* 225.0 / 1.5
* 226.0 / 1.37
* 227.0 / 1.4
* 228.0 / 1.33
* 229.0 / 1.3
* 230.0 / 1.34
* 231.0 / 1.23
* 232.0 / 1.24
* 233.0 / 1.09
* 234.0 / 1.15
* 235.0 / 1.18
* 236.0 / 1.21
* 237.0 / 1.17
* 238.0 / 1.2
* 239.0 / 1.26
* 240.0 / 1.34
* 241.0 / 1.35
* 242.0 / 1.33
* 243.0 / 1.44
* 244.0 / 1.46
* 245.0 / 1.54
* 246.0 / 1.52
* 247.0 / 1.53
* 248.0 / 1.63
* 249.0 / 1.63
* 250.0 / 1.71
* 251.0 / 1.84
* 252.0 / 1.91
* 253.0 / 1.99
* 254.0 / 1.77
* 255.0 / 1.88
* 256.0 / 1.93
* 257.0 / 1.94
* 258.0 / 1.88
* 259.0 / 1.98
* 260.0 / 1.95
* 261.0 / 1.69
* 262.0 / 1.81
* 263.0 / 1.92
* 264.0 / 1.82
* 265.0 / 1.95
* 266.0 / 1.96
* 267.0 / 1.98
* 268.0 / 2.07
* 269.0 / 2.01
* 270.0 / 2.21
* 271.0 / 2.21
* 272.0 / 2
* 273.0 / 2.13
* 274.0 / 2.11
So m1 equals 3.3 ch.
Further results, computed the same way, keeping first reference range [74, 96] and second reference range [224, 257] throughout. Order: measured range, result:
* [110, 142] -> -0.9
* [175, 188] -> 2.2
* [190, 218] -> 1.1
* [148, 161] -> 0.5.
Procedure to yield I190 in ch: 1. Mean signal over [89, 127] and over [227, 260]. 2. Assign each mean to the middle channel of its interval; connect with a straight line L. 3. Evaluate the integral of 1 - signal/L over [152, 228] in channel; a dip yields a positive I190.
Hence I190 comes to 6.0 ch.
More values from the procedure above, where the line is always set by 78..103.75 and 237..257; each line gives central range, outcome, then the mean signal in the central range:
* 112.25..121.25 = 0.5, 1.7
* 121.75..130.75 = -1.0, 1.98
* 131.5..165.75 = 0.8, 1.71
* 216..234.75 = 2.7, 1.39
